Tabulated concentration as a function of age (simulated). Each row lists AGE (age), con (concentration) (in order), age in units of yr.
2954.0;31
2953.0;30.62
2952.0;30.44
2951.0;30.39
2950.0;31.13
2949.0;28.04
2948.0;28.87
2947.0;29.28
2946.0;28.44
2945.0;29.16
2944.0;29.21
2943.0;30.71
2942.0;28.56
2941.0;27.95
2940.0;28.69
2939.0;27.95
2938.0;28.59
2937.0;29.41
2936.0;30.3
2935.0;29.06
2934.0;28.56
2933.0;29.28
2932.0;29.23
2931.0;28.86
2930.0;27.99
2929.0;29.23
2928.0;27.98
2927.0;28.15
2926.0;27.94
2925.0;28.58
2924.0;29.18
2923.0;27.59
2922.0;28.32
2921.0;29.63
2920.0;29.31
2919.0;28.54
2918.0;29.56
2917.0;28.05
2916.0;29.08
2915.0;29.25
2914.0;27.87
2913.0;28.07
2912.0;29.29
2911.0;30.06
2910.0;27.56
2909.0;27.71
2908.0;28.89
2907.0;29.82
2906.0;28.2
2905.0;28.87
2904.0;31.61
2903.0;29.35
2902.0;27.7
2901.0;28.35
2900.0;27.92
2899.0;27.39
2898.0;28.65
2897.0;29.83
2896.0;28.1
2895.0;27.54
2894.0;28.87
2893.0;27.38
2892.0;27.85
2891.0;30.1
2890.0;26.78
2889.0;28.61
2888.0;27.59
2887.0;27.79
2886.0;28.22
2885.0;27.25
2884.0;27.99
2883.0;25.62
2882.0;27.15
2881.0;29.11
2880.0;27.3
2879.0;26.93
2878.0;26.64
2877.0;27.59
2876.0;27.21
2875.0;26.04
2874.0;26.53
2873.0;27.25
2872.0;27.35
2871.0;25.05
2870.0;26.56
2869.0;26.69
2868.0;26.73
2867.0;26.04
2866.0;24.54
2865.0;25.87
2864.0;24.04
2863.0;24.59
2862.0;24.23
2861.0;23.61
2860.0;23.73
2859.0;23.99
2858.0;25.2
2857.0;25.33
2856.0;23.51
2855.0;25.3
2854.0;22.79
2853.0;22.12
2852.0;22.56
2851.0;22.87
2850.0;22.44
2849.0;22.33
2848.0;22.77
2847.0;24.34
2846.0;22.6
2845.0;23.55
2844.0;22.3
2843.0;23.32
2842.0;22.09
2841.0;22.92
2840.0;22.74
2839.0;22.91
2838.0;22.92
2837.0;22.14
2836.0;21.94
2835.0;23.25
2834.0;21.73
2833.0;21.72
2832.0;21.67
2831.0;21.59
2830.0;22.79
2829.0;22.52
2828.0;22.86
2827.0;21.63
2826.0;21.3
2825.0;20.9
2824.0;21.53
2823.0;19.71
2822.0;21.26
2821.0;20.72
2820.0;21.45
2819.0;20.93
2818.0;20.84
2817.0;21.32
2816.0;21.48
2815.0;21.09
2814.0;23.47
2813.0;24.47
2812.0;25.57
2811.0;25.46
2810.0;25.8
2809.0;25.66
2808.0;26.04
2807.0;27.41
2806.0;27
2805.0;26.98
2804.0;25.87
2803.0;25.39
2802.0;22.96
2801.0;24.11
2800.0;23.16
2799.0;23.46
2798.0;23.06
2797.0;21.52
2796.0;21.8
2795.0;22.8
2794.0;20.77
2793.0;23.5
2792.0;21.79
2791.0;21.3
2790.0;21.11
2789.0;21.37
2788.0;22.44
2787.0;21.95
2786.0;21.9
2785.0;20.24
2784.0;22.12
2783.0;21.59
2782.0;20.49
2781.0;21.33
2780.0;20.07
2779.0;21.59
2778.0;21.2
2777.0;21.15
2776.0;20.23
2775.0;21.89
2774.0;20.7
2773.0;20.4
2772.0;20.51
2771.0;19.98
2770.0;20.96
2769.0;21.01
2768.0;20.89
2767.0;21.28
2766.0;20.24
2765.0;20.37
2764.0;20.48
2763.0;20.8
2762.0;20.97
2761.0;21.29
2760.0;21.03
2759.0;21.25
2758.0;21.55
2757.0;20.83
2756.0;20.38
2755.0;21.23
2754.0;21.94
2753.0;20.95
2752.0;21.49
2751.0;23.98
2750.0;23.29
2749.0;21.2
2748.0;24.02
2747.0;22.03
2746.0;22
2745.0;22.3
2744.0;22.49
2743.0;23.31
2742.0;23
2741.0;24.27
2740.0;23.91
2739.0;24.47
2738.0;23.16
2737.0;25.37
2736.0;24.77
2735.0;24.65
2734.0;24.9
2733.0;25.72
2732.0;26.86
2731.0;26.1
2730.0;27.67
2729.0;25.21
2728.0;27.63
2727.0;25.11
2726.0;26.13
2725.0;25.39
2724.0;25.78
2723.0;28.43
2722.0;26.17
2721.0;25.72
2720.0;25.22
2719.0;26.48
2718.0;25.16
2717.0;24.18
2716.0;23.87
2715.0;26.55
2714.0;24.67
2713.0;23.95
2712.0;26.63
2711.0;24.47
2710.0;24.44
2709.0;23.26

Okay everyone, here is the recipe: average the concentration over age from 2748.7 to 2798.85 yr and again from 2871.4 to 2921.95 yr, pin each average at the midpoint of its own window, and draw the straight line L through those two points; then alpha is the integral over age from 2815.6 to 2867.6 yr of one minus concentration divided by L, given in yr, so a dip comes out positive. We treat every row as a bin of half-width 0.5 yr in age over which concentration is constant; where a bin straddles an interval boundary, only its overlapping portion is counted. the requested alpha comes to 4.9 yr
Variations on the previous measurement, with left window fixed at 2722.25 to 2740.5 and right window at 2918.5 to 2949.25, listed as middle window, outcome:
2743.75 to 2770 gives 4.58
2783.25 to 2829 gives 6.79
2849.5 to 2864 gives 2.02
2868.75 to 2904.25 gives 0.46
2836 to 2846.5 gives 1.78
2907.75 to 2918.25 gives -0.06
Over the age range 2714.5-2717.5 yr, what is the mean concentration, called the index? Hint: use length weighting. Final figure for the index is 24.9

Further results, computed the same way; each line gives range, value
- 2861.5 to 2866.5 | 24.7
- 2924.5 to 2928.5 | 28.2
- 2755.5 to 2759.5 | 21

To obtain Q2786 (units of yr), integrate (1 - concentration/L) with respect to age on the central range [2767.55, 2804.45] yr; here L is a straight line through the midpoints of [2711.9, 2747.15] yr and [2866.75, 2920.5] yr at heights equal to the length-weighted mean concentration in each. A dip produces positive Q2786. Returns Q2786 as 6.0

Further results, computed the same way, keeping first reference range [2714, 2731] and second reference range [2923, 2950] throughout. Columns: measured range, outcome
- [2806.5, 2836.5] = 5.1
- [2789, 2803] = 2.3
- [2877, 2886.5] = 0.2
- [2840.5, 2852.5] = 2.1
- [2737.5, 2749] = 1.4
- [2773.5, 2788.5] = 3.1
